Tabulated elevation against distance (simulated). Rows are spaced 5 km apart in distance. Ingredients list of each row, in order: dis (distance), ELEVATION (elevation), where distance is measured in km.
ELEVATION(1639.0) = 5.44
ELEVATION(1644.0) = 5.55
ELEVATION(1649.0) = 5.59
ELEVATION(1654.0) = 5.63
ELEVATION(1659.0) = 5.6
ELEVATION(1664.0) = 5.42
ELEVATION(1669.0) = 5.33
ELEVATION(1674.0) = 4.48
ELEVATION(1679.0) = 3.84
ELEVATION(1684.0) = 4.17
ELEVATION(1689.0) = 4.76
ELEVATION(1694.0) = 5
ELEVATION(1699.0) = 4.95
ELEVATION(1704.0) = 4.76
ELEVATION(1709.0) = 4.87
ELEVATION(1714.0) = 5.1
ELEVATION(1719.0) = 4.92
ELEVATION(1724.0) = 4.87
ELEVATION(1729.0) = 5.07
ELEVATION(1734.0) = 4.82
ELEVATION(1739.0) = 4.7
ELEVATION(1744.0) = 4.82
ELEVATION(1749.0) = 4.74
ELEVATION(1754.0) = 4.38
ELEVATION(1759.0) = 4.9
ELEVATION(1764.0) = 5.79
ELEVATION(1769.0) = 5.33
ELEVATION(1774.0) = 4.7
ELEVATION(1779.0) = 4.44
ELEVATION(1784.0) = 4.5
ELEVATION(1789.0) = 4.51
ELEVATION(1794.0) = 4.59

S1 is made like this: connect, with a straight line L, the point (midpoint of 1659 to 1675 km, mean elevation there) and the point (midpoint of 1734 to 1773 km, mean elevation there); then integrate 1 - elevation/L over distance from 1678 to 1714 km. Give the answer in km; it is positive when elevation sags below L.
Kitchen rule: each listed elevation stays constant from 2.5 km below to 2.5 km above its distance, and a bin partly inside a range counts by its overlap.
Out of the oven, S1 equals 3.0 km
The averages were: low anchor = 5.21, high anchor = 4.93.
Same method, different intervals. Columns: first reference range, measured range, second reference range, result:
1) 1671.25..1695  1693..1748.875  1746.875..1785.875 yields -3.3 km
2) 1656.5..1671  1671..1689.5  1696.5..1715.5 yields 3.3 km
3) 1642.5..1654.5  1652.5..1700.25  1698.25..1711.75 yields 3.0 km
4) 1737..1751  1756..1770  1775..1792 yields -2.0 km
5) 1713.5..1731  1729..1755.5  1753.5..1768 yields 1.7 km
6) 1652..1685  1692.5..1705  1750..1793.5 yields 0.0 km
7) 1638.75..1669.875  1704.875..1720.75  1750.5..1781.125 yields 0.8 km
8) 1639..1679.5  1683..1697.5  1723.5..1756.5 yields 1.0 km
